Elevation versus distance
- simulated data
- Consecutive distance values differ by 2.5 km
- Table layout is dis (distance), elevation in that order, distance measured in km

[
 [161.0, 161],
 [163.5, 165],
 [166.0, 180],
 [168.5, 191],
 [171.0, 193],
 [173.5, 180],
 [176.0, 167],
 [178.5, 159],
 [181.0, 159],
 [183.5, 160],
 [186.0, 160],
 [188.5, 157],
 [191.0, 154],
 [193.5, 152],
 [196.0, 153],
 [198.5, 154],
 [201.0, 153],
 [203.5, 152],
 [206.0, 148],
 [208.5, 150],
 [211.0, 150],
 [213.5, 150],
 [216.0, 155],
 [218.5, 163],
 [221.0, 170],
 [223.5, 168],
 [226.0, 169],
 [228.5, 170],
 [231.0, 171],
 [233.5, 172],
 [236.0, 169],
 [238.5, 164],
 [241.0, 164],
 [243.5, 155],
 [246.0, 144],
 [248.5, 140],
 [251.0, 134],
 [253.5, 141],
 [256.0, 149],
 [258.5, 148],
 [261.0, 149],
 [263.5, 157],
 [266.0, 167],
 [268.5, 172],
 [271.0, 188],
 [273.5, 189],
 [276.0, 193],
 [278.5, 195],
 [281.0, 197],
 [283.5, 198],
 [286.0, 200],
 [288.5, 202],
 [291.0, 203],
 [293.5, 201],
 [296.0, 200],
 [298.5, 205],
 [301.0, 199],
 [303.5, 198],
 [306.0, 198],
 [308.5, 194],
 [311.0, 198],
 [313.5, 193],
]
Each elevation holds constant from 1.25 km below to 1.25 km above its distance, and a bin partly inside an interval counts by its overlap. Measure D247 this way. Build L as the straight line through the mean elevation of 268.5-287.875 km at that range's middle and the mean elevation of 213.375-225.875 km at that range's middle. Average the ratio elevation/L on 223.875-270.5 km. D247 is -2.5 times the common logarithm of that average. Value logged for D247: 0.12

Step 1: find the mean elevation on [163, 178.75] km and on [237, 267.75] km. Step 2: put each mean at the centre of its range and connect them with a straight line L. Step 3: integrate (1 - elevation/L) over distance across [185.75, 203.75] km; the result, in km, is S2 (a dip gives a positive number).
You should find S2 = 1.70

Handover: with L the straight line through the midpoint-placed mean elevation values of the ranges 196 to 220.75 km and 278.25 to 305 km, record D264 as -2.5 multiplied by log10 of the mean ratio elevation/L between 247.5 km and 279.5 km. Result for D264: 0.14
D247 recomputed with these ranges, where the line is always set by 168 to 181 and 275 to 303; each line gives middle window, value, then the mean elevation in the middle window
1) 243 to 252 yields 0.32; 143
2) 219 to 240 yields 0.11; 169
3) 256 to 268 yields 0.24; 156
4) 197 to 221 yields 0.19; 154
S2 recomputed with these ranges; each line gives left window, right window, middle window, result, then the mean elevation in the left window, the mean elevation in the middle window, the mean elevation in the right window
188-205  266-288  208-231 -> 0.4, 153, 161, 190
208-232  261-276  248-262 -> 2.2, 162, 144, 174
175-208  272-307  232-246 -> 1.1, 156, 163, 198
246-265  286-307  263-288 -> -2.1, 146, 187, 201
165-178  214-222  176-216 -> 3.8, 181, 154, 161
